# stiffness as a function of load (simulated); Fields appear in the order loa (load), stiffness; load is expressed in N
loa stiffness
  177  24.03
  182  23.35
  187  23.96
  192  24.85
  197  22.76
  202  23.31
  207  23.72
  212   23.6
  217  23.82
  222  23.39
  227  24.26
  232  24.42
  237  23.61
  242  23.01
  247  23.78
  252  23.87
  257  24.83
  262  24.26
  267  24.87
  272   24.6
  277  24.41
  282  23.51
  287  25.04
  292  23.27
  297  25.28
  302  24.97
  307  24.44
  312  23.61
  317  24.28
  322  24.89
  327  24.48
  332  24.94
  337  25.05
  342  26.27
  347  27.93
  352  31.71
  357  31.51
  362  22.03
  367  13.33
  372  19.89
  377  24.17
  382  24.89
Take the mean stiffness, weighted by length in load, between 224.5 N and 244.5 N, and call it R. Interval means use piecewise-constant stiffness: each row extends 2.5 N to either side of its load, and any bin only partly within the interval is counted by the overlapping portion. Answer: 23.8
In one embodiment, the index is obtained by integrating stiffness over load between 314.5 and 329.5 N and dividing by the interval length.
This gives 24.6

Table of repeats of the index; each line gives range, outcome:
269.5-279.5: 24.5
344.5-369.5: 25.3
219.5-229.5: 23.8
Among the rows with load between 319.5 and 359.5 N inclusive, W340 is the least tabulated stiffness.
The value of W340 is 24.48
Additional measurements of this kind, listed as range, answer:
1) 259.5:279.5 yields 24.26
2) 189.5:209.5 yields 22.76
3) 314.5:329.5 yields 24.28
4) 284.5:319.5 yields 23.27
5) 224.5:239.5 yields 23.61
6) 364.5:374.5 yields 13.33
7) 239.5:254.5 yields 23.01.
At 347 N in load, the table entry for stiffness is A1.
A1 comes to 27.93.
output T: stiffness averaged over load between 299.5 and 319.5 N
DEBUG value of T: 24.3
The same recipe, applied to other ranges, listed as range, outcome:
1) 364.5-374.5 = 16.6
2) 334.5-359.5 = 28.5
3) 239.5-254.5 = 23.6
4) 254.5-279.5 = 24.6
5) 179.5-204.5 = 23.6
